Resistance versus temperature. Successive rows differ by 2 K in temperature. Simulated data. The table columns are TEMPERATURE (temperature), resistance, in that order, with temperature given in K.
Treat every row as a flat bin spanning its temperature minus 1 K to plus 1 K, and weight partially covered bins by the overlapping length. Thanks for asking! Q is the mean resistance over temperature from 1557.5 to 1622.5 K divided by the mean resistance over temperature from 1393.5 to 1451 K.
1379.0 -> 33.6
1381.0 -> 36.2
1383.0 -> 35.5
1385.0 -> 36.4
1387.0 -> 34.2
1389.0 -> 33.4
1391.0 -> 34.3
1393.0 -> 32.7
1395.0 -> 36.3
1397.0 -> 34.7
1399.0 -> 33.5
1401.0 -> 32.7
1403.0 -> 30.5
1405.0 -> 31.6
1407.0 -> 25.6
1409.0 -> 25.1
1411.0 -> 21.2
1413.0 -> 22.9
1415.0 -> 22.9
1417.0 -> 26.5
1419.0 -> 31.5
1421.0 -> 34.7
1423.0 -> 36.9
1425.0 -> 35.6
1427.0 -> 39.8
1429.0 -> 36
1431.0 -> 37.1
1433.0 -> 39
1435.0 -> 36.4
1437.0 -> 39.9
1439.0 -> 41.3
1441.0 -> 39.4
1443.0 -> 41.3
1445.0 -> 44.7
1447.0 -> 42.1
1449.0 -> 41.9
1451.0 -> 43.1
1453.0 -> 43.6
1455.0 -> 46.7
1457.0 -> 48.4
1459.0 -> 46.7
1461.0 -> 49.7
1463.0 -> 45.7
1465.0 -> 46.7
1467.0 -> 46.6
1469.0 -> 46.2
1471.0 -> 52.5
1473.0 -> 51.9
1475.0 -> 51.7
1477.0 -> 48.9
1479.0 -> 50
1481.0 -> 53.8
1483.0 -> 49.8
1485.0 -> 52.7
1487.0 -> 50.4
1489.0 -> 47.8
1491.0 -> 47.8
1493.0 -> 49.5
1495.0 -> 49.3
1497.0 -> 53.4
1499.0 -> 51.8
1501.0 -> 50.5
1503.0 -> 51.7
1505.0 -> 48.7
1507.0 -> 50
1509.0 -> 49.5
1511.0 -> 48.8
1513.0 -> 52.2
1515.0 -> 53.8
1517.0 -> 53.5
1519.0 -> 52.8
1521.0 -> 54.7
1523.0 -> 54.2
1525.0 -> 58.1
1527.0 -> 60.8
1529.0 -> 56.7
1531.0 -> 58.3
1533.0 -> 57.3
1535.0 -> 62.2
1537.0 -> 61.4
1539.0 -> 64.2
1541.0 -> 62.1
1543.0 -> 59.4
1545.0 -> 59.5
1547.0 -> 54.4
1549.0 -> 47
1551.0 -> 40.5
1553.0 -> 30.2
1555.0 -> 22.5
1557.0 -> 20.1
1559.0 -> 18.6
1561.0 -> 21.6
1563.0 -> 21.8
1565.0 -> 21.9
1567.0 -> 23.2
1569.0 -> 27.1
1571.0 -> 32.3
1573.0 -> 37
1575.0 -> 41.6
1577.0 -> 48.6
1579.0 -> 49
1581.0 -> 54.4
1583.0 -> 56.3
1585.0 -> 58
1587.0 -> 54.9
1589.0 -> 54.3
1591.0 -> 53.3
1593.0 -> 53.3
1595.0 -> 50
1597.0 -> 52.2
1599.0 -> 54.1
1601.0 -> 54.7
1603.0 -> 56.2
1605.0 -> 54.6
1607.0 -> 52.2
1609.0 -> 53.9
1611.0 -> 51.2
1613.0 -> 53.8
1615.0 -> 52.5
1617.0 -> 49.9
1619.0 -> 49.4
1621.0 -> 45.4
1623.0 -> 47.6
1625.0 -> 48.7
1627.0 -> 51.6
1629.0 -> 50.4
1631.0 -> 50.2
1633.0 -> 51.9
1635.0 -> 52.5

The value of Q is 1.3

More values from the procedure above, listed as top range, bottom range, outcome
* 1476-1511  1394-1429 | 1.63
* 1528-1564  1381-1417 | 1.47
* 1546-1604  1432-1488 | 0.90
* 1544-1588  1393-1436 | 1.20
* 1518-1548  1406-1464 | 1.56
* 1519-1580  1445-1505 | 0.91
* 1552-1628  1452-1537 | 0.86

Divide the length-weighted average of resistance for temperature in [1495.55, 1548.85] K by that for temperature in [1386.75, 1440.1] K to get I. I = 1.68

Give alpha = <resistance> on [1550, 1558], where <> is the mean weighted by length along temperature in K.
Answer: 28.3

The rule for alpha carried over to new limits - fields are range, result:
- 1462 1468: 46.3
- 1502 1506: 50.2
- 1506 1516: 50.9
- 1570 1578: 39.9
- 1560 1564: 21.7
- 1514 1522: 53.7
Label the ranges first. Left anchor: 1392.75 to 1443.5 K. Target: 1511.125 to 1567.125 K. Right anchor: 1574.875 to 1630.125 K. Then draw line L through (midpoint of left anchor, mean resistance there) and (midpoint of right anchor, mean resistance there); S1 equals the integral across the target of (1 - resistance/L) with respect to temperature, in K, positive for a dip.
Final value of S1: -2.3 K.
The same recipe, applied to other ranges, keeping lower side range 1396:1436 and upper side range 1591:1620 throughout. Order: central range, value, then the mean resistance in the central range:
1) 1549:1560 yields 4.38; 28.3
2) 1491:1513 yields -4.83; 50.3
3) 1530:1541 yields -3.87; 60.8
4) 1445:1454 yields -1.90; 42.9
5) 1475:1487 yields -3.74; 51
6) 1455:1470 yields -4.18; 47.1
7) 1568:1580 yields 2.44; 39.3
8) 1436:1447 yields -2.18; 41.4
